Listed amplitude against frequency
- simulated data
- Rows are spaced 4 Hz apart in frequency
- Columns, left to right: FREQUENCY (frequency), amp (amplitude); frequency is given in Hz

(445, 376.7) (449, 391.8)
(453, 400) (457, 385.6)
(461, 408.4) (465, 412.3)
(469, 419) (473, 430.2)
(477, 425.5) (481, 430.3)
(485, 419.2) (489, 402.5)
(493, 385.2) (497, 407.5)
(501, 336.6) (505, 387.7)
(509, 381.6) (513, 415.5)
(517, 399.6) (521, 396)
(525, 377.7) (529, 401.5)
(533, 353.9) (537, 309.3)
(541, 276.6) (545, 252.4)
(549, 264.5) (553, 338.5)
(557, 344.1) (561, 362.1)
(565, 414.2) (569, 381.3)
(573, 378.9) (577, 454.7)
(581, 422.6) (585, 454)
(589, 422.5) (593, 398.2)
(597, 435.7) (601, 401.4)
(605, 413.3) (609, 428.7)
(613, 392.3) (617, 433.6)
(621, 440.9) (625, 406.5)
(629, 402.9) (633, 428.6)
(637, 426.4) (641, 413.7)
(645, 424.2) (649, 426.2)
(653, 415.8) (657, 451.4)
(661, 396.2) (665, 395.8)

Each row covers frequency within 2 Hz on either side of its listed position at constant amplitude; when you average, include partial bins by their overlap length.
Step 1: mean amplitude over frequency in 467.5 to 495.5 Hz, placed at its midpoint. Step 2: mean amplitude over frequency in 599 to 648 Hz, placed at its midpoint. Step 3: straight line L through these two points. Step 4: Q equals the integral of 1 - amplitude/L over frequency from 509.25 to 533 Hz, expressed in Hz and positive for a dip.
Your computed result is 1.3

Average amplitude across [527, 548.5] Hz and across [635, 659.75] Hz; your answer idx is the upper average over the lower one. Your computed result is 1.35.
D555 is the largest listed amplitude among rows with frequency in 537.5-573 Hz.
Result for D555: 414.2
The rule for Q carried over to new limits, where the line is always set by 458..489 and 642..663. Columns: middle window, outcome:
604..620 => 0.1 Hz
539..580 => 7.0 Hz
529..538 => 1.5 Hz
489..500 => 0.7 Hz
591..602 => 0.2 Hz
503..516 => 0.7 Hz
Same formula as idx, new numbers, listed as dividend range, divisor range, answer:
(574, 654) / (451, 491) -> 1.02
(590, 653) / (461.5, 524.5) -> 1.04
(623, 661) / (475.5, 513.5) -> 1.06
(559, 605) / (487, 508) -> 1.07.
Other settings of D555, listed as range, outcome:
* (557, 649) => 454.7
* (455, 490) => 430.3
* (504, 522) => 415.5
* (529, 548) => 401.5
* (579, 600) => 454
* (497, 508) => 407.5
